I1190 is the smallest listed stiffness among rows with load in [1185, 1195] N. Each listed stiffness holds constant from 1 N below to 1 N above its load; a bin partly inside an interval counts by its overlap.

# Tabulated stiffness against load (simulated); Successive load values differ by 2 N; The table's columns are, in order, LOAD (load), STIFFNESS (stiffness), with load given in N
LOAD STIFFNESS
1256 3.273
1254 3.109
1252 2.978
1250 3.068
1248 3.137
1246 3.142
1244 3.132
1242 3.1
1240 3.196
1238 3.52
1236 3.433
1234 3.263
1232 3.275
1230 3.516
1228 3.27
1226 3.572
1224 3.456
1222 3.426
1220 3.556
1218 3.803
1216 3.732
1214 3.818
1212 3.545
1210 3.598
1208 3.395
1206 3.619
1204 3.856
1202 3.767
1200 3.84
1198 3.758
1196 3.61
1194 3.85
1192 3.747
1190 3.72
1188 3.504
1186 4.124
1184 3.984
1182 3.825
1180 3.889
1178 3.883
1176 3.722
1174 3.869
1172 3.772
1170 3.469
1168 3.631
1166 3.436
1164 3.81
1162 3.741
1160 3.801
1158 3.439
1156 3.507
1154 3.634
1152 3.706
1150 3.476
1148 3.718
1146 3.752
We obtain 3.504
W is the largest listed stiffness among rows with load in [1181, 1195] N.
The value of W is 4.124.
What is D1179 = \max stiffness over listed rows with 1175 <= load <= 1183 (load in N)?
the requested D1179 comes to 3.889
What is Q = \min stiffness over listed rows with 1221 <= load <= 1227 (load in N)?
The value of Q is 3.426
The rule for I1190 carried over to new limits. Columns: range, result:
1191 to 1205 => 3.61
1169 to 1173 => 3.469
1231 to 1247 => 3.1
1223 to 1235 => 3.263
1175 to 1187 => 3.722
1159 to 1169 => 3.436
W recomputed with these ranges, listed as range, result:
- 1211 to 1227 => 3.818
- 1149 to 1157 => 3.706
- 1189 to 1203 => 3.85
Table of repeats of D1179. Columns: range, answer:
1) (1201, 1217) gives 3.856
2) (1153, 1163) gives 3.801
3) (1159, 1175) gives 3.869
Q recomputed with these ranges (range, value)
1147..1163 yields 3.439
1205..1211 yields 3.395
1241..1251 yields 3.068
